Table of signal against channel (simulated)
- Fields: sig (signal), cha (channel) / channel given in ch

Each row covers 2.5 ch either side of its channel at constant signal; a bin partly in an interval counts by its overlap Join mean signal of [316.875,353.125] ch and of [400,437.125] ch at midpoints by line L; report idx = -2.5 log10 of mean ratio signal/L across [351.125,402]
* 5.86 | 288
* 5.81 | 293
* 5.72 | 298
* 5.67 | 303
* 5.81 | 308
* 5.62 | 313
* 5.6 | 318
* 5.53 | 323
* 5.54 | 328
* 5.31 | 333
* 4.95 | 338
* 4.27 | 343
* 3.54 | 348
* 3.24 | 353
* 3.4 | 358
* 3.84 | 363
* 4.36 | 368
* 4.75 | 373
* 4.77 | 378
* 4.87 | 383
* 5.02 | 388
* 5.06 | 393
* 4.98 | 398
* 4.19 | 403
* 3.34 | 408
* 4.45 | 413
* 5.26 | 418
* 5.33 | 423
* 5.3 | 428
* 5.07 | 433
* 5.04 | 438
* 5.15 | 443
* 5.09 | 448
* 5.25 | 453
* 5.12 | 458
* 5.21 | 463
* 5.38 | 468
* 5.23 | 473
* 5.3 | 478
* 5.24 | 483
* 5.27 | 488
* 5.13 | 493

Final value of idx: 0.08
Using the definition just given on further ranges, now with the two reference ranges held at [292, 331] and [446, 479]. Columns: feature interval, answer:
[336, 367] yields 0.39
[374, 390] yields 0.12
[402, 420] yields 0.24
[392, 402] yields 0.11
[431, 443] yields 0.05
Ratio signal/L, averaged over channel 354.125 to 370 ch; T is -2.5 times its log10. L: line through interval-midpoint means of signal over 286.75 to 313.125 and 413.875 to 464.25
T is 0.40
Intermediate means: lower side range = 5.75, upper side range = 5.16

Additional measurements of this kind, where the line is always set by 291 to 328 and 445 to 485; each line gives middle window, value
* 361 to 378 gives 0.24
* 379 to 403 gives 0.12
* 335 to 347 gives 0.23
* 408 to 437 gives 0.09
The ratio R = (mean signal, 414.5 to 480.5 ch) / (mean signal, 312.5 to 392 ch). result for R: 1.1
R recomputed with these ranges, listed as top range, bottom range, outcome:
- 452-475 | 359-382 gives 1.19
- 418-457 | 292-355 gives 1.01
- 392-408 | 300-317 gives 0.79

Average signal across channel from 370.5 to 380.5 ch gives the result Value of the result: 4.76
